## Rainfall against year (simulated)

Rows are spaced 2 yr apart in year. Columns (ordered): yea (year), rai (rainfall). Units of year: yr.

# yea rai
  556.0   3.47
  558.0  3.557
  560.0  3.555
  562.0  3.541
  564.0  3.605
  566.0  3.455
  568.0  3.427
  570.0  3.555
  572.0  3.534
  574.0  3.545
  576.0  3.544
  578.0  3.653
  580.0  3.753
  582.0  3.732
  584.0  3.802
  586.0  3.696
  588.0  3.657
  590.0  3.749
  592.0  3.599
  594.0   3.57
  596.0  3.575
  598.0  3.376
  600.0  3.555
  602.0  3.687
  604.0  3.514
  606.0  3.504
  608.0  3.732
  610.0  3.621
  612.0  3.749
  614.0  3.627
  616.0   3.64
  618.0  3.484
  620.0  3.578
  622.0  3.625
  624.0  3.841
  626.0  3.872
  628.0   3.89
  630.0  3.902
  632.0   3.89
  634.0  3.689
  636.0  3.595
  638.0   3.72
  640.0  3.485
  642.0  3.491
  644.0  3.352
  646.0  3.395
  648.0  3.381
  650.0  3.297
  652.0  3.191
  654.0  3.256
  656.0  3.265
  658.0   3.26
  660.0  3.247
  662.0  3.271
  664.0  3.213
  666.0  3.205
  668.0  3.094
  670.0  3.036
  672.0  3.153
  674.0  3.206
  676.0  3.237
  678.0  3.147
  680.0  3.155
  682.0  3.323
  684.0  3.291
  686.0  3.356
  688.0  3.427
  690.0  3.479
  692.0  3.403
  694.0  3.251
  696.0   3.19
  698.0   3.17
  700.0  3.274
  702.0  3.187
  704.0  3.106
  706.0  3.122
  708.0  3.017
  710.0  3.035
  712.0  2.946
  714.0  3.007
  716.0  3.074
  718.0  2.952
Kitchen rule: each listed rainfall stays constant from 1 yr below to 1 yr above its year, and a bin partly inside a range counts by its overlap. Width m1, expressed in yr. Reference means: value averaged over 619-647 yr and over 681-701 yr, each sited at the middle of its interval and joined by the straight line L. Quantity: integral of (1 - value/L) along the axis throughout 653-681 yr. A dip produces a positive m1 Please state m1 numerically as 2.1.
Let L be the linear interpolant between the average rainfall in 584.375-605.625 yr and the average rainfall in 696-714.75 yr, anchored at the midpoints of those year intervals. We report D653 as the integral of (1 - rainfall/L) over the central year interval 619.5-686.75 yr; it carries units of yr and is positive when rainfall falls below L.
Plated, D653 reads -1.3 yr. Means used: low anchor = 3.6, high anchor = 3.1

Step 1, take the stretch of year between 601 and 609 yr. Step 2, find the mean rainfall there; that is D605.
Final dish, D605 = 3.61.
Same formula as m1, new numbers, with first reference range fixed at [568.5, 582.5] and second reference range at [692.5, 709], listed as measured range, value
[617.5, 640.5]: -2.0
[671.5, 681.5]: 0.2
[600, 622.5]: -0.8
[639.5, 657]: 0.1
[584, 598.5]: -0.3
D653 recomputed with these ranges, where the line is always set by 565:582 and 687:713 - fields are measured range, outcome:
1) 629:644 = -1.21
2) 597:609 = -0.27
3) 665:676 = 0.46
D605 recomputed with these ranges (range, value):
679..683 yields 3.24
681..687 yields 3.32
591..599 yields 3.53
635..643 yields 3.57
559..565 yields 3.57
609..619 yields 3.62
